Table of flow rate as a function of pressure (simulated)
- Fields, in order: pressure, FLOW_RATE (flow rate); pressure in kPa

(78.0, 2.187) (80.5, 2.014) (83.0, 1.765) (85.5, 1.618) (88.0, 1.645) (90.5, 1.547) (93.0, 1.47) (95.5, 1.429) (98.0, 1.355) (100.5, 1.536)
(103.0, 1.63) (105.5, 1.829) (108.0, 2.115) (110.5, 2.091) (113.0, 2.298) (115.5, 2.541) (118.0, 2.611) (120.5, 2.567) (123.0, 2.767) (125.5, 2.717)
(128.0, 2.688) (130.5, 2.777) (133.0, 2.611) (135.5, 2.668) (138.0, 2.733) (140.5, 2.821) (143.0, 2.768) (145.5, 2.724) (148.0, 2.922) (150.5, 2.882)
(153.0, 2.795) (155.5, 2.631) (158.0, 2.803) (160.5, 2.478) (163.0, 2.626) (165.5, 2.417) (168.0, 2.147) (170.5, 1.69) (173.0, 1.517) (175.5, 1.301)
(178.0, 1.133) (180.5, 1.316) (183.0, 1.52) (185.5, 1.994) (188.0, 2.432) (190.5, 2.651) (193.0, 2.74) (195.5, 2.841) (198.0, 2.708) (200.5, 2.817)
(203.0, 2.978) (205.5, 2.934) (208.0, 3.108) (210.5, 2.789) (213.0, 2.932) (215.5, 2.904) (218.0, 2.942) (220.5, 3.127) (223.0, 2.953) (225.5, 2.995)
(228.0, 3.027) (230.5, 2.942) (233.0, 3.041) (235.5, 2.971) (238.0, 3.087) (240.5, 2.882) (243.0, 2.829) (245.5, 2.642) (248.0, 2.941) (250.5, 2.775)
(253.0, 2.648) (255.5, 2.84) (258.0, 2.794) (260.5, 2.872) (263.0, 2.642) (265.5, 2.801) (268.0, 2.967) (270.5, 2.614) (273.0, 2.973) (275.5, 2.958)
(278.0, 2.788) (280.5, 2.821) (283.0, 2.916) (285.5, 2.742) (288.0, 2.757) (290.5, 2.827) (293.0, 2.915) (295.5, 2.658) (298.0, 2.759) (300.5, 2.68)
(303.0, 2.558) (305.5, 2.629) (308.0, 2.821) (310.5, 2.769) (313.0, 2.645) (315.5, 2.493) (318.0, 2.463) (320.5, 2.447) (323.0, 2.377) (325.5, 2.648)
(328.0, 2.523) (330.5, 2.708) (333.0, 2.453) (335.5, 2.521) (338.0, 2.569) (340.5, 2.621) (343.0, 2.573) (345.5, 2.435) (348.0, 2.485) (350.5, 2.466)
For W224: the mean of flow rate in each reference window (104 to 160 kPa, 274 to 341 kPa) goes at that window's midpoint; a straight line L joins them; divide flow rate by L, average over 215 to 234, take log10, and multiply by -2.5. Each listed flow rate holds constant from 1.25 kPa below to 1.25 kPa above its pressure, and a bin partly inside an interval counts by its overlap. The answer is -0.14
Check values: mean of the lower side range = 2.6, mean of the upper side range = 2.67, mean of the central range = 2.99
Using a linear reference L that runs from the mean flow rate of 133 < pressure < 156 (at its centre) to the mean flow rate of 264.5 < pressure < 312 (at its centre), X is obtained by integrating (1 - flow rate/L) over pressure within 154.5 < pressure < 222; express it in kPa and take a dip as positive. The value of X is 8.5 kPa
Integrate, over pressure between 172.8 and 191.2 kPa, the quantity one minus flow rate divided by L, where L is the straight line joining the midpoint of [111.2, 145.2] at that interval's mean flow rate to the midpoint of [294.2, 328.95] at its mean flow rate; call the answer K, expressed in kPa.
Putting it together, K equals 6.4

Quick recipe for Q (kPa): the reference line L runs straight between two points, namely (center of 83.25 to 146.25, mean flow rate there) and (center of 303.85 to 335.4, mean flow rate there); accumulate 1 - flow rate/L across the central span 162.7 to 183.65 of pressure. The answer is 5.5 kPa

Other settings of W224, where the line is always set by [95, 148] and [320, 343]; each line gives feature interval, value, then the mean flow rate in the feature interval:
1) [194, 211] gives -0.182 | 2.88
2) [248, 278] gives -0.132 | 2.81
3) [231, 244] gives -0.199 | 2.96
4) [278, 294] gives -0.129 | 2.83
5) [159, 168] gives -0.026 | 2.47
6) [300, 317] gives -0.053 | 2.65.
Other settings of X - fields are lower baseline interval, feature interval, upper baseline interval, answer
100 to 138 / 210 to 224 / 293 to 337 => -2.5 kPa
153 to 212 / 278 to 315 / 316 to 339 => -3.9 kPa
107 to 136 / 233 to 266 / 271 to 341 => -2.5 kPa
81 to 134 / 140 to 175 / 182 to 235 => -1.0 kPa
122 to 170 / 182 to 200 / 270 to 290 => 1.9 kPa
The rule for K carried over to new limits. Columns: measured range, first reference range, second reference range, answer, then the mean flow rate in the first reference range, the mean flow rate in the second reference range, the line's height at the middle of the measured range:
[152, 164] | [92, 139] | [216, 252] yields -0.9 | 2.23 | 2.94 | 2.49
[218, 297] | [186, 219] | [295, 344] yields -4.5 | 2.81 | 2.59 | 2.71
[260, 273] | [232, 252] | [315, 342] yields 0.0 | 2.89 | 2.53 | 2.79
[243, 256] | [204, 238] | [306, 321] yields 0.4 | 2.98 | 2.62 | 2.87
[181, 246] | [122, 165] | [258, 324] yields -1.4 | 2.72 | 2.73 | 2.73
